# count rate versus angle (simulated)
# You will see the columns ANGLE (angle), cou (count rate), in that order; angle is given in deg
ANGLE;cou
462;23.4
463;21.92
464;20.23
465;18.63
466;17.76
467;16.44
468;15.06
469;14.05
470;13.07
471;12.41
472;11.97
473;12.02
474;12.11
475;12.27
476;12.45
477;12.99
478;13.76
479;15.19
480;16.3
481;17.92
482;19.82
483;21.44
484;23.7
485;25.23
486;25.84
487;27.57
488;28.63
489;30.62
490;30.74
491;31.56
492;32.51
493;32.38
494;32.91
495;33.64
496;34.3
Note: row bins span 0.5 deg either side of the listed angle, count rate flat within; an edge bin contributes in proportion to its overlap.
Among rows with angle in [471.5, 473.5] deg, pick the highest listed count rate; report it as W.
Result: 12.02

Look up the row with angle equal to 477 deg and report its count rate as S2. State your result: 12.99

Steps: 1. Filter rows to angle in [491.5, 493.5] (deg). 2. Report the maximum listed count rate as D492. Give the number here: 32.51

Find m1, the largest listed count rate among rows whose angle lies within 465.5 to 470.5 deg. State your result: 17.76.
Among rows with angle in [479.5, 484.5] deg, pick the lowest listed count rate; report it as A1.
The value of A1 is 16.3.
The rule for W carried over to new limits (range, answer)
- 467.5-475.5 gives 15.06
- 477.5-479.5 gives 15.19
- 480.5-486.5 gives 25.84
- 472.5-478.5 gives 13.76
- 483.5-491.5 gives 31.56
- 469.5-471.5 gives 13.07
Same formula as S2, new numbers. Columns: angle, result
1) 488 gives 28.63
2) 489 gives 30.62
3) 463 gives 21.92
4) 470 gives 13.07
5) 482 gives 19.82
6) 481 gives 17.92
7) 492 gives 32.51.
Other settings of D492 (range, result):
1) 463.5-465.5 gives 20.23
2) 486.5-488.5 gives 28.63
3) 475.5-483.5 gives 21.44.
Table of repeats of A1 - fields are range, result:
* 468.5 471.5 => 12.41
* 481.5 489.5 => 19.82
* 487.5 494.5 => 28.63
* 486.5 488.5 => 27.57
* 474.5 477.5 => 12.27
